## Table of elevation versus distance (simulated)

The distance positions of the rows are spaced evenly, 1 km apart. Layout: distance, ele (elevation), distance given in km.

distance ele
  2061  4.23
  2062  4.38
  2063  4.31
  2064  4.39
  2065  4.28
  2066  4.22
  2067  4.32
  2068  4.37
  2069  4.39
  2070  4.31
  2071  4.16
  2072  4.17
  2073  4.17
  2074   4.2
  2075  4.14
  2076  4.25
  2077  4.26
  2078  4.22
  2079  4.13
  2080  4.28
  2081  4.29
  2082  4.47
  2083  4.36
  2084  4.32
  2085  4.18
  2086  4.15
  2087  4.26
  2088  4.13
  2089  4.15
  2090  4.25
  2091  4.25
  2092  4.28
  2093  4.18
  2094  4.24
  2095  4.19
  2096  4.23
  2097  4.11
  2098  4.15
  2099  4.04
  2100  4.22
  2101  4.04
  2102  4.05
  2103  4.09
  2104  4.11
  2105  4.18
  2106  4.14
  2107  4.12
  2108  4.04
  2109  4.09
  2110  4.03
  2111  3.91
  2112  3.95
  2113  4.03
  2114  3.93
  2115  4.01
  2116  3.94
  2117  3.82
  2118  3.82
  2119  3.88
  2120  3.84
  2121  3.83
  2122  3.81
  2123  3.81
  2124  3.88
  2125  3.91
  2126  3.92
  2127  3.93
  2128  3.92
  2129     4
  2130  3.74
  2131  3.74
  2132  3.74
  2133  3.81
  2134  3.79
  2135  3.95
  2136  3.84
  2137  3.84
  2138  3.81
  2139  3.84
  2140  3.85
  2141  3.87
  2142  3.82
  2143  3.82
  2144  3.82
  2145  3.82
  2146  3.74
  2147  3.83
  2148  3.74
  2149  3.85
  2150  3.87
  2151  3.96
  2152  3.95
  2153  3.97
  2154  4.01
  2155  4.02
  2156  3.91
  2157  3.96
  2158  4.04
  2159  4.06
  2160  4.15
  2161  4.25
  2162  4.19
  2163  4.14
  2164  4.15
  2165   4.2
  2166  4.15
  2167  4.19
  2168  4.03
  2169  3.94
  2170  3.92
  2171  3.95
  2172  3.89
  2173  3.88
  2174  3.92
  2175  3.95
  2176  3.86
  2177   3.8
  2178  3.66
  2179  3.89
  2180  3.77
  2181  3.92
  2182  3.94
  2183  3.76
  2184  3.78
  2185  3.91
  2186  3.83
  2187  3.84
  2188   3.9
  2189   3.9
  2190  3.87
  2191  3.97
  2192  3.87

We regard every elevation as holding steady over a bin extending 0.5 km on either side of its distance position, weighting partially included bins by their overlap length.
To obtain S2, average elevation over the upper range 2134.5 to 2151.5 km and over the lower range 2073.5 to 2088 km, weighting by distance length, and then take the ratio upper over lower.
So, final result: 0.90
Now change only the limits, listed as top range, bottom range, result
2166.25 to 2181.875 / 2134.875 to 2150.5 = 1.02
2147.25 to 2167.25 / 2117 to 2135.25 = 1.05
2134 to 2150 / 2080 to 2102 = 0.91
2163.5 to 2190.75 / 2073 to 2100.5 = 0.93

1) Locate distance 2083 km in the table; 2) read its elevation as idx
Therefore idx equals 4.36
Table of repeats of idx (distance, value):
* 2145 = 3.82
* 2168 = 4.03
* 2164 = 4.15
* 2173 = 3.88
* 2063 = 4.31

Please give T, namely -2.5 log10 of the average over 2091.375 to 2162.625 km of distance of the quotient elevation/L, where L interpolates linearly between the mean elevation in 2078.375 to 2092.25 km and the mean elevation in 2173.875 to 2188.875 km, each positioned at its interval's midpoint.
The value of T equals 0.03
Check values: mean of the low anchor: 4.25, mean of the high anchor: 3.85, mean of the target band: 3.96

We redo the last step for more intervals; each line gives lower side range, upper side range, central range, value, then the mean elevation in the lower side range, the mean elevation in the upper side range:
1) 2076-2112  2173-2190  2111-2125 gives 0.05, 4.17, 3.85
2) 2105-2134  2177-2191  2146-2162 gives -0.03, 3.92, 3.85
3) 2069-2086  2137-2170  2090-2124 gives 0.03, 4.25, 3.96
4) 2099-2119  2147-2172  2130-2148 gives 0.06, 4.02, 4.02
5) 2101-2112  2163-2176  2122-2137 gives 0.05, 4.07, 4.01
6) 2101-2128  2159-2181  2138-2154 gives 0.04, 3.96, 3.99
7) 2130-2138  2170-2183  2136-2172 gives -0.03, 3.81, 3.87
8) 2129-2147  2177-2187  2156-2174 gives -0.06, 3.82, 3.83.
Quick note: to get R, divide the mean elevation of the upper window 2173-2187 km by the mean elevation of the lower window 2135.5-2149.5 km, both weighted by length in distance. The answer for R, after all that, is 1.0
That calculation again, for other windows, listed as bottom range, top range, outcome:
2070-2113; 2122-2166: 0.94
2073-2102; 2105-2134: 0.93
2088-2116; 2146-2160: 0.96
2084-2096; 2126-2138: 0.91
